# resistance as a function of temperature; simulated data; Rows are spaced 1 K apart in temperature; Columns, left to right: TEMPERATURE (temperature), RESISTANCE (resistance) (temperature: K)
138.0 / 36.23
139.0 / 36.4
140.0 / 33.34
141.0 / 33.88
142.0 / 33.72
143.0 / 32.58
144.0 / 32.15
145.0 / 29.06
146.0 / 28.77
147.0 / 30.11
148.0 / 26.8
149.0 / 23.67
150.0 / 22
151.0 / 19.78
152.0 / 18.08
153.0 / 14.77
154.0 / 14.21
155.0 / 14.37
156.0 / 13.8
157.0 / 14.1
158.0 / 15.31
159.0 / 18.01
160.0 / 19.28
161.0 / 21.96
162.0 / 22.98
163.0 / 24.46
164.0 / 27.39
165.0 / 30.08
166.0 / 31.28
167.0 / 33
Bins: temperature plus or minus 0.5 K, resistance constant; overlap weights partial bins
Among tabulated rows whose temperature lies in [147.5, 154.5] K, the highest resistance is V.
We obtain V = 26.8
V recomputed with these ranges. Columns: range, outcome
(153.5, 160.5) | 19.28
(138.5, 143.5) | 36.4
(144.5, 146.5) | 29.06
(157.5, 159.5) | 18.01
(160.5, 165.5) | 30.08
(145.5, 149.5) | 30.11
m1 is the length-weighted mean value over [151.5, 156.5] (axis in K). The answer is 15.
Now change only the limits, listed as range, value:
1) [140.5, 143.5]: 33.4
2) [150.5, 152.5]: 18.9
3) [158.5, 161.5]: 19.8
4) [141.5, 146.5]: 31.3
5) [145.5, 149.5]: 27.3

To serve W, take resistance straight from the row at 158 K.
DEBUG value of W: 15.31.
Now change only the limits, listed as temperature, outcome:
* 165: 30.08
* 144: 32.15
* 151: 19.78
